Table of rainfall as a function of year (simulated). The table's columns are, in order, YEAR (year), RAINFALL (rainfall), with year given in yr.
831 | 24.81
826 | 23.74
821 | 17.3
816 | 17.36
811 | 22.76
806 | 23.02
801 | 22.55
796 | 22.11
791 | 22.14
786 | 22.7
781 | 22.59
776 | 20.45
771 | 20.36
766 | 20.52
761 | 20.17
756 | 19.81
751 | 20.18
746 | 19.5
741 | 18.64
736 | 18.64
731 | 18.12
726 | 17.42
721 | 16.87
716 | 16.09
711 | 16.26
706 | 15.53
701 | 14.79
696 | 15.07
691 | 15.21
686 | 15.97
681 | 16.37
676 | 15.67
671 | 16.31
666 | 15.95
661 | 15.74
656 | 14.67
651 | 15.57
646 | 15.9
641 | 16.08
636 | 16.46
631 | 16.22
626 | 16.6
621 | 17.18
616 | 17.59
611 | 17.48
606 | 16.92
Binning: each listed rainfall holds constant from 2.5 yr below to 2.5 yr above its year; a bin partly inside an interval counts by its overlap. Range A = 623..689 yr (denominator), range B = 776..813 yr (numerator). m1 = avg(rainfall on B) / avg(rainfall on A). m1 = 1.4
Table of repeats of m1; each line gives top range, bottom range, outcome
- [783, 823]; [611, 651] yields 1.29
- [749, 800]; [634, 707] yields 1.35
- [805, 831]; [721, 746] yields 1.16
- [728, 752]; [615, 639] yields 1.13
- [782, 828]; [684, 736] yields 1.32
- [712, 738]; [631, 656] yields 1.09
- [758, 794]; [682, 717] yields 1.37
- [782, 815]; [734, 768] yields 1.14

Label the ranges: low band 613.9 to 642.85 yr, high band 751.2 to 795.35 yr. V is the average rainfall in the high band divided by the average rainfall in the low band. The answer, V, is 1.3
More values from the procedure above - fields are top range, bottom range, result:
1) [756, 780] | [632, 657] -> 1.29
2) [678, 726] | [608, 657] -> 0.97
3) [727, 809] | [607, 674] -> 1.27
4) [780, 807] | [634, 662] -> 1.43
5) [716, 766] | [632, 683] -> 1.18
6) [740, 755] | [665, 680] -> 1.22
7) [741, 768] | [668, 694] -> 1.25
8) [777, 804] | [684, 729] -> 1.40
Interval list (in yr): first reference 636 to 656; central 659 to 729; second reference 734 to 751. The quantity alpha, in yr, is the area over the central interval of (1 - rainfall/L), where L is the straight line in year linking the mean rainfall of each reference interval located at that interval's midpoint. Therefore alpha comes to 5.9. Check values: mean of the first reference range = 15.8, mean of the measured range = 16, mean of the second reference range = 19.1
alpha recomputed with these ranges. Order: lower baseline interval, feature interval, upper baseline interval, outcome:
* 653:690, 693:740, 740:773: 3.71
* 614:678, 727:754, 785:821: 0.56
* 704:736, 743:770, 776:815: -0.79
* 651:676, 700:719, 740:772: 2.15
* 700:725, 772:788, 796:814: -0.73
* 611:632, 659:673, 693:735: 0.58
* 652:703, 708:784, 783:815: 1.43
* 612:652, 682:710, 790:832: 4.46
